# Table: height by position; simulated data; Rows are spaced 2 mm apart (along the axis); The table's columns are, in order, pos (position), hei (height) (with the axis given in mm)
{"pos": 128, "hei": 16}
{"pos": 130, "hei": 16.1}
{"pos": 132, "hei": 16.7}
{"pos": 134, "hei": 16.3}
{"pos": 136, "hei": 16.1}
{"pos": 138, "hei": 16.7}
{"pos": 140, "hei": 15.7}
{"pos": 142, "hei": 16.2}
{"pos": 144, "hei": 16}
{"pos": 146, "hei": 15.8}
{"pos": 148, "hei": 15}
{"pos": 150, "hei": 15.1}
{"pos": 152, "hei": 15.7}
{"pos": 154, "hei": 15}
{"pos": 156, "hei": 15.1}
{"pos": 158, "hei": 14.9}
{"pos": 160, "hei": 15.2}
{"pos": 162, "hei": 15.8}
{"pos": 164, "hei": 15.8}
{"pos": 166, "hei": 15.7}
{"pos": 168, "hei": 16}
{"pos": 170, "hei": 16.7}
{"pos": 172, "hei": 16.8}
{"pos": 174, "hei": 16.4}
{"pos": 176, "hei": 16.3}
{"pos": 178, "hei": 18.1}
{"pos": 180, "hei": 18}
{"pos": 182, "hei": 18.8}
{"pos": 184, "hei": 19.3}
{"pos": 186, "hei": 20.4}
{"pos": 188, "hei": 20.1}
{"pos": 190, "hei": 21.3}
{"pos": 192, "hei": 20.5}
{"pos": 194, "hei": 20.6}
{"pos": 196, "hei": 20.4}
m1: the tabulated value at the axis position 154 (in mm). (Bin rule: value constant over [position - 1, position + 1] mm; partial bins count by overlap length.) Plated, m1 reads 15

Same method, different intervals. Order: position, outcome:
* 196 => 20.4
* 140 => 15.7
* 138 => 16.7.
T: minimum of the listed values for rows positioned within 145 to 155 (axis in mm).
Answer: 15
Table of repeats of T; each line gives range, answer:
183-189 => 19.3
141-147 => 15.8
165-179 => 15.7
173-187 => 16.3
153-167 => 14.9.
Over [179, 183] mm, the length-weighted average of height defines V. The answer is 18.4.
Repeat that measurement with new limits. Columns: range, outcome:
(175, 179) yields 17.2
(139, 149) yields 15.7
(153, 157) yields 15.1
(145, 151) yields 15.3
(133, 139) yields 16.4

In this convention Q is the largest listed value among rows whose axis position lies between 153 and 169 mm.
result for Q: 16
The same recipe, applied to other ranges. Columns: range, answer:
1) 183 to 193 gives 21.3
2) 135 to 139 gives 16.7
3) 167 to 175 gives 16.8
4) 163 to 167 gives 15.8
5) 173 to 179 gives 18.1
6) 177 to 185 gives 19.3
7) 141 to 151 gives 16.2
